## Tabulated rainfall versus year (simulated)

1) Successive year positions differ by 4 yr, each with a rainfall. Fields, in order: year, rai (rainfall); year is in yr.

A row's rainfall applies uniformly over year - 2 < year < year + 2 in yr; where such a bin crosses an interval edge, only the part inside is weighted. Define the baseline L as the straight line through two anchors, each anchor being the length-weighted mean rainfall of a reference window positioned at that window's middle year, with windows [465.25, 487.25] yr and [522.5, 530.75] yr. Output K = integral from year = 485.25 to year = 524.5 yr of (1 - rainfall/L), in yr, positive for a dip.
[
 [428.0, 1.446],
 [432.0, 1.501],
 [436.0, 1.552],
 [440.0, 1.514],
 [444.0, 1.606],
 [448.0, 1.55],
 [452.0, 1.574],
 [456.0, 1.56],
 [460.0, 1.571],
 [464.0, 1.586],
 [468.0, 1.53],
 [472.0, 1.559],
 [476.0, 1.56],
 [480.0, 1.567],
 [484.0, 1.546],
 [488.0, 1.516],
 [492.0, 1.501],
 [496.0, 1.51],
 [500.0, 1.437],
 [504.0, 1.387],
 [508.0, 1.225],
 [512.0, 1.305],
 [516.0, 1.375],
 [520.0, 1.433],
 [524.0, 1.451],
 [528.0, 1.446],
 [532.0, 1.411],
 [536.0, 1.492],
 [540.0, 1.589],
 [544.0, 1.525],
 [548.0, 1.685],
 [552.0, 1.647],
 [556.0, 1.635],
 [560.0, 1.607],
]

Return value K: 2.01 yr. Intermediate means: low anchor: 1.55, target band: 1.42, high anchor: 1.44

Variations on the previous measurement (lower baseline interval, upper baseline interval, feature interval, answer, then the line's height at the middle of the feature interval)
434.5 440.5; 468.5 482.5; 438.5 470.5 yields -0.3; 1.55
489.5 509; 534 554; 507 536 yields 2.2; 1.51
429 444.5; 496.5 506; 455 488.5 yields -1.9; 1.47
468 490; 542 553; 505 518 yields 2.2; 1.58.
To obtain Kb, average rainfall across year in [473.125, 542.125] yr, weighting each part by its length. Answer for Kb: 1.46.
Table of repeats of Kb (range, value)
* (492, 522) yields 1.39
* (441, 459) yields 1.57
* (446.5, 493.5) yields 1.55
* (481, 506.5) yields 1.48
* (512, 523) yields 1.39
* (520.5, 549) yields 1.5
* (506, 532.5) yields 1.38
